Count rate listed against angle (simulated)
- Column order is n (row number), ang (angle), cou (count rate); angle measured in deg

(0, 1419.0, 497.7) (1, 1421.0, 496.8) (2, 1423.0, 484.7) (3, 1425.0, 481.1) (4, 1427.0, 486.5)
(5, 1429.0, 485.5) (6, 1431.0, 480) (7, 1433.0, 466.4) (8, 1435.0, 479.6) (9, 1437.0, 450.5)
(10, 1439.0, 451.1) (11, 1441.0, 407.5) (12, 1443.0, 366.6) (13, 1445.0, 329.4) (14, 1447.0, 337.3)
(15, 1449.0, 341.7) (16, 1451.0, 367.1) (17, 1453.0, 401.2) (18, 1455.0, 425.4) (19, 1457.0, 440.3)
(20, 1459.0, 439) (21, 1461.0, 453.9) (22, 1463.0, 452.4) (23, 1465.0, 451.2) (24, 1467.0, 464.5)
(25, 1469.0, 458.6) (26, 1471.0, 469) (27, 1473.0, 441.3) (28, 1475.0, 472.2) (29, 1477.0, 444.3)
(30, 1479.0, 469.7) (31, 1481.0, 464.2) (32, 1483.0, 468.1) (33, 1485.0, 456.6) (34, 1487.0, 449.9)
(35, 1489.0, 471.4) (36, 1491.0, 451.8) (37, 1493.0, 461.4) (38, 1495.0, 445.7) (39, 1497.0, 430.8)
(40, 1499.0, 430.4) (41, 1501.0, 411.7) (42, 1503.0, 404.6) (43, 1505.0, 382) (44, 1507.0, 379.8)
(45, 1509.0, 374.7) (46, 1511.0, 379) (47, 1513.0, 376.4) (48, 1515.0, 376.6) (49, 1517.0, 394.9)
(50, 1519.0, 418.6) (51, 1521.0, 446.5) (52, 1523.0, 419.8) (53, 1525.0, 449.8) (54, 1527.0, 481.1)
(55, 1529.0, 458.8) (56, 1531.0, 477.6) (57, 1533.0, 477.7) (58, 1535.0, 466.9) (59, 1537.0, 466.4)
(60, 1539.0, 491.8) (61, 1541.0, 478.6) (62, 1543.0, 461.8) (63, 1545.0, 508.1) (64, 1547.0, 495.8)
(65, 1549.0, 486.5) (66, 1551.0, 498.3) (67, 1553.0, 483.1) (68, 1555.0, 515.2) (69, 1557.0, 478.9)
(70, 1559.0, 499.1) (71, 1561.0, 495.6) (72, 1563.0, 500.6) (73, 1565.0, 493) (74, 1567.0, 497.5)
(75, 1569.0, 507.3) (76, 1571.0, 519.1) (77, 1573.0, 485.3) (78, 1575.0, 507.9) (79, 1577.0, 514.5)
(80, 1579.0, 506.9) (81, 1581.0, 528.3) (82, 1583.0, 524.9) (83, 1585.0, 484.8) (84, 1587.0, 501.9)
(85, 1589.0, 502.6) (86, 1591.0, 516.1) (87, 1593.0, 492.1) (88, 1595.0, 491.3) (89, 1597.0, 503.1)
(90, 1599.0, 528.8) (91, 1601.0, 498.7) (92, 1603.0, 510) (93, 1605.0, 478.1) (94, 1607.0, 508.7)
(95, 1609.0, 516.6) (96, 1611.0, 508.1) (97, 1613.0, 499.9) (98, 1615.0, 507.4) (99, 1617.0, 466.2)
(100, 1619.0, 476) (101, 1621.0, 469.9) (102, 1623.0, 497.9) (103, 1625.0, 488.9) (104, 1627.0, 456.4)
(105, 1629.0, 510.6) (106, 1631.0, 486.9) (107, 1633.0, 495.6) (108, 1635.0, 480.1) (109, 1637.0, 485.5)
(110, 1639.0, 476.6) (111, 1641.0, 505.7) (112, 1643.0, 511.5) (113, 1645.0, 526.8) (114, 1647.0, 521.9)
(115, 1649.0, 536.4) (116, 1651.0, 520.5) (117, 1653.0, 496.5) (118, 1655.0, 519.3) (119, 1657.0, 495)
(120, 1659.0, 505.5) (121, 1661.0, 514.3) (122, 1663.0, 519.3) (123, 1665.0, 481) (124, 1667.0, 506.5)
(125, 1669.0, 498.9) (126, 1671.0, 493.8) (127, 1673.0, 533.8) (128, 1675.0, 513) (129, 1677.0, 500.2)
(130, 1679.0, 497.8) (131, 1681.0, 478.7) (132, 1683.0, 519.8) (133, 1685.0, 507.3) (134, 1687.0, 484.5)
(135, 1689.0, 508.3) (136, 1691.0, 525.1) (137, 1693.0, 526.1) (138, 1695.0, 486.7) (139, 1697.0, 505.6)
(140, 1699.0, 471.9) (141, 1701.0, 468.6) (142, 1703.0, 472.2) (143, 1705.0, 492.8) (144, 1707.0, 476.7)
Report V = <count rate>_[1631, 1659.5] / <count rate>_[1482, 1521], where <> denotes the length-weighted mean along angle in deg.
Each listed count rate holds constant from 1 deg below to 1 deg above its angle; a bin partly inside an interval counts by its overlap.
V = 1.20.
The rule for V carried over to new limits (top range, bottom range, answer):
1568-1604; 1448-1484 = 1.15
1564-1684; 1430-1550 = 1.15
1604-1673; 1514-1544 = 1.11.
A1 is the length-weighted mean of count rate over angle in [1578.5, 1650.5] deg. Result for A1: 500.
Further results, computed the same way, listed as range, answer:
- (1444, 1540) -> 432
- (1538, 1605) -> 500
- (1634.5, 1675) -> 507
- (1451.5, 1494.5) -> 452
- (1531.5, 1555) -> 484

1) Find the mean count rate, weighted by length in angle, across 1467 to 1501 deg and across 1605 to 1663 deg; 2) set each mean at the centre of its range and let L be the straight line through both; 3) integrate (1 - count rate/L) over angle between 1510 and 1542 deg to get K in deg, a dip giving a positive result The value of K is 1.8 deg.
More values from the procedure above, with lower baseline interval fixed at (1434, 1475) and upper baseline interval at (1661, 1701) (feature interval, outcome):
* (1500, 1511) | 1.3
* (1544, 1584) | -3.6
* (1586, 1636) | -1.9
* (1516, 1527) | 0.4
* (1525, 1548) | -1.3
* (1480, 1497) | -0.9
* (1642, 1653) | -0.7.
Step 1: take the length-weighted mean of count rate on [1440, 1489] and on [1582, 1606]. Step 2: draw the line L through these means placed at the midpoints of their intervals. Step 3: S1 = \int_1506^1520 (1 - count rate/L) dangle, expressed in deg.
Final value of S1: 2.2 deg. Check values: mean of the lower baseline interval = 429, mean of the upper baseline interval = 503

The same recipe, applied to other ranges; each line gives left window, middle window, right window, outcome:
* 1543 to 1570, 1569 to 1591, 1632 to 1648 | -0.5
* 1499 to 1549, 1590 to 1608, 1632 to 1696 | -1.1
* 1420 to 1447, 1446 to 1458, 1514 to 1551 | 1.7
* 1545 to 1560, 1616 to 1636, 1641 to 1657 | 1.1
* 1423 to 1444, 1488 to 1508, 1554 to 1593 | 2.1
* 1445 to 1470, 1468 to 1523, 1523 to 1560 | 1.7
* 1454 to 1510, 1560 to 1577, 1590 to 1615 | -0.5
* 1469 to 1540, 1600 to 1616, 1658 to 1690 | -0.8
